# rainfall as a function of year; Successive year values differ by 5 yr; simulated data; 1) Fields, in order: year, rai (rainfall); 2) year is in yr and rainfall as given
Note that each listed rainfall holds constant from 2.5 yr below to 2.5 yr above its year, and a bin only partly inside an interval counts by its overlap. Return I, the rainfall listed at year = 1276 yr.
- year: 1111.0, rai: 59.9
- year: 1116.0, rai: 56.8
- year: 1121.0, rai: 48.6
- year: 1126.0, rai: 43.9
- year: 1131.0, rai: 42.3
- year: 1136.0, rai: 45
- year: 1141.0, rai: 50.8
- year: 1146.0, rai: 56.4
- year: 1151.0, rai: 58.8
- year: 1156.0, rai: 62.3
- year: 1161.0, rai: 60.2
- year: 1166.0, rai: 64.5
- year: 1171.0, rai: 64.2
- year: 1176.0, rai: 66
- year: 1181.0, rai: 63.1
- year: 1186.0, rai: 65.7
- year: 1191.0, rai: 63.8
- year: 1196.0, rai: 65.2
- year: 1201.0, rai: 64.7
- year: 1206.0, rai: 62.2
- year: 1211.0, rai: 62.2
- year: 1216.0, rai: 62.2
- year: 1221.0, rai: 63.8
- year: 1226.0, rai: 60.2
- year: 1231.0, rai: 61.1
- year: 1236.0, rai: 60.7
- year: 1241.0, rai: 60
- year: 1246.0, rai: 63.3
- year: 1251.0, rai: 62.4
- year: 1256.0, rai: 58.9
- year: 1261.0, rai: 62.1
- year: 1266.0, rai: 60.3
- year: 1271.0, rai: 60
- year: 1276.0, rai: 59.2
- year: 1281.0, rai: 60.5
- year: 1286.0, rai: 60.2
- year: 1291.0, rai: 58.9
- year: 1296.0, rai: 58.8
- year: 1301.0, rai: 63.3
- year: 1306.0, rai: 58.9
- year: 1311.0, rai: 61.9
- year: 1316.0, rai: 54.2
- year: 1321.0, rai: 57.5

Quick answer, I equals 59.2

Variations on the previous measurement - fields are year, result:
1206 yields 62.2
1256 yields 58.9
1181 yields 63.1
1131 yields 42.3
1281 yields 60.5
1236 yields 60.7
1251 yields 62.4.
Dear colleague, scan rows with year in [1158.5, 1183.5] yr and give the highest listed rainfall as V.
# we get 66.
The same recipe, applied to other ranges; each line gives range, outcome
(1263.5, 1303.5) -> 63.3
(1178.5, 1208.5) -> 65.7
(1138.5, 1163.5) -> 62.3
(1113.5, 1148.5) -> 56.8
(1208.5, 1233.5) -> 63.8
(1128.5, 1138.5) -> 45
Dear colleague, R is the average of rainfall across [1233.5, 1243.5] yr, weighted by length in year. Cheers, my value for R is 60.4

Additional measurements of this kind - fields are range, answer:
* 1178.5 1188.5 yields 64.4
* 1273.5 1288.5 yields 60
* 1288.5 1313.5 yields 60.4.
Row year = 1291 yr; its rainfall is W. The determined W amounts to 58.9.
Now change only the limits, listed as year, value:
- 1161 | 60.2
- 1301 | 63.3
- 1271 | 60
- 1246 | 63.3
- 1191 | 63.8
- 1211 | 62.2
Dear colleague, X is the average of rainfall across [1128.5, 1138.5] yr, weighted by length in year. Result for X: 43.6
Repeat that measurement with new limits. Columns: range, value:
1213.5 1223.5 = 63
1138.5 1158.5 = 57.1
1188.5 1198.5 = 64.5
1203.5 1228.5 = 62.1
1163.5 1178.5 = 64.9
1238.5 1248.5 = 61.6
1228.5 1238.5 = 60.9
